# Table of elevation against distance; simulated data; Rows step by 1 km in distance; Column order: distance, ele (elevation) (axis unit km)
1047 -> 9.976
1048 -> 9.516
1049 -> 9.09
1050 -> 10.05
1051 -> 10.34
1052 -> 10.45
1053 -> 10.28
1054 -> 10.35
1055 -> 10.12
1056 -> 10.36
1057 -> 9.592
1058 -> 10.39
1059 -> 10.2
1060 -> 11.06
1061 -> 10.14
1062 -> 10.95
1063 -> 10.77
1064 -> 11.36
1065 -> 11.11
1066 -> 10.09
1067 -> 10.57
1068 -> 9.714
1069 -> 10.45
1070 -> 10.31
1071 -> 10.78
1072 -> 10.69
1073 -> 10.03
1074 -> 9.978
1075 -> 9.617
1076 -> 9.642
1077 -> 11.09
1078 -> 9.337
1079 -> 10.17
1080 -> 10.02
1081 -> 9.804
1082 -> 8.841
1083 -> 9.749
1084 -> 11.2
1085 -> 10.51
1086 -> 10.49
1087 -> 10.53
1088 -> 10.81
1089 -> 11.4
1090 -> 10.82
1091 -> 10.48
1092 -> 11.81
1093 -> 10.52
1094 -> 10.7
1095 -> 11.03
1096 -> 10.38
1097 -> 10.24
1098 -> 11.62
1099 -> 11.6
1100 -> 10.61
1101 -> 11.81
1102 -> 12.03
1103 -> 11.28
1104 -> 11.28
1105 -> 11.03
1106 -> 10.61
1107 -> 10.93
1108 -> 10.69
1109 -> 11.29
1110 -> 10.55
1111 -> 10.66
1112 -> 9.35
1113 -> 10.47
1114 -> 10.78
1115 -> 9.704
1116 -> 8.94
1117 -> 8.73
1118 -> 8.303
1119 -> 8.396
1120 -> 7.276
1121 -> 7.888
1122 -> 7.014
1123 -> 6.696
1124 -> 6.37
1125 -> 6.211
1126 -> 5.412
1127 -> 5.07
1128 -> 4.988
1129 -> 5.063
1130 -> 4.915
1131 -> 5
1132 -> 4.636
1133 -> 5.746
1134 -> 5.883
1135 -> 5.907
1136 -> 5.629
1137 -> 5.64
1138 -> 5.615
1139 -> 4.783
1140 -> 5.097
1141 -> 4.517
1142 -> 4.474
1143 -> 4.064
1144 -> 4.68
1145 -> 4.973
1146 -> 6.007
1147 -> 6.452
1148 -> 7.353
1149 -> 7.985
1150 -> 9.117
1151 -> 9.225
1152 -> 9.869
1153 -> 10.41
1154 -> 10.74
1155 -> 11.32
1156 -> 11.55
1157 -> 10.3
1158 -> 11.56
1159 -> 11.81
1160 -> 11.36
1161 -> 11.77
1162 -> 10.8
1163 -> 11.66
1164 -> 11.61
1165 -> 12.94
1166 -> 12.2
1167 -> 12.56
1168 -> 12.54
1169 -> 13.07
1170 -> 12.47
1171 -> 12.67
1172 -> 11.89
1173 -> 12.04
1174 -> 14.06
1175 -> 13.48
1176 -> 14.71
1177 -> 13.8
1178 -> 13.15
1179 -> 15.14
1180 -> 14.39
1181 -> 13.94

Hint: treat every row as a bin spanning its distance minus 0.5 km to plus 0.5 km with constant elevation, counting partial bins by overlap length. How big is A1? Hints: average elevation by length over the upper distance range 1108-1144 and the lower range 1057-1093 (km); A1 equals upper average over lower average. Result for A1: 0.66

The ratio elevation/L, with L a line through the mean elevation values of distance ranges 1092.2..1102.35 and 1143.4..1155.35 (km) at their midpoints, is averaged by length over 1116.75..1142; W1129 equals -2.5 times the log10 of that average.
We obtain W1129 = 0.48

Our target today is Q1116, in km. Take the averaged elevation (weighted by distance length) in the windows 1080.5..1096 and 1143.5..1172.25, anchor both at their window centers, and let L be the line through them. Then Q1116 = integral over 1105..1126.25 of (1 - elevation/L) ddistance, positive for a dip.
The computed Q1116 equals 3.1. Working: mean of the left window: 10.6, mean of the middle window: 8.96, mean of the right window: 10.4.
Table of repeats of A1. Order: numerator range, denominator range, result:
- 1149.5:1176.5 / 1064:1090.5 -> 1.14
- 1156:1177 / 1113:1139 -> 1.84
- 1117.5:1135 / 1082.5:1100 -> 0.57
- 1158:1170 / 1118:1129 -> 1.84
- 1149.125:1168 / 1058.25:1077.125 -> 1.07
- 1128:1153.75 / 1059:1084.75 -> 0.60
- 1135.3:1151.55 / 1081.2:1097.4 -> 0.57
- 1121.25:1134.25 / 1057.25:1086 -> 0.55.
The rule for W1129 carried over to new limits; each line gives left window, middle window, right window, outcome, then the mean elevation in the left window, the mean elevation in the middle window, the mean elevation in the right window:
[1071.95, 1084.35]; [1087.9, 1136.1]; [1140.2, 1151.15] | -0.10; 9.97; 8.96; 6.13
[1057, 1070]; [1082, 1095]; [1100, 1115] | 0.00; 10.5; 10.7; 10.9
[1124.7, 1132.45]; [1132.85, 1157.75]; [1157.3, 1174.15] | 0.18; 5.14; 7.16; 12.1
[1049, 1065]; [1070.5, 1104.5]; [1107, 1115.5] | -0.02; 10.4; 10.6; 10.5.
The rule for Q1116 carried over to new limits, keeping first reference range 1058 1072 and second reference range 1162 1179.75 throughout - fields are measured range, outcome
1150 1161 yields 1.56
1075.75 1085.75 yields 0.79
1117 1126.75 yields 3.89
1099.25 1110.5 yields 0.33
